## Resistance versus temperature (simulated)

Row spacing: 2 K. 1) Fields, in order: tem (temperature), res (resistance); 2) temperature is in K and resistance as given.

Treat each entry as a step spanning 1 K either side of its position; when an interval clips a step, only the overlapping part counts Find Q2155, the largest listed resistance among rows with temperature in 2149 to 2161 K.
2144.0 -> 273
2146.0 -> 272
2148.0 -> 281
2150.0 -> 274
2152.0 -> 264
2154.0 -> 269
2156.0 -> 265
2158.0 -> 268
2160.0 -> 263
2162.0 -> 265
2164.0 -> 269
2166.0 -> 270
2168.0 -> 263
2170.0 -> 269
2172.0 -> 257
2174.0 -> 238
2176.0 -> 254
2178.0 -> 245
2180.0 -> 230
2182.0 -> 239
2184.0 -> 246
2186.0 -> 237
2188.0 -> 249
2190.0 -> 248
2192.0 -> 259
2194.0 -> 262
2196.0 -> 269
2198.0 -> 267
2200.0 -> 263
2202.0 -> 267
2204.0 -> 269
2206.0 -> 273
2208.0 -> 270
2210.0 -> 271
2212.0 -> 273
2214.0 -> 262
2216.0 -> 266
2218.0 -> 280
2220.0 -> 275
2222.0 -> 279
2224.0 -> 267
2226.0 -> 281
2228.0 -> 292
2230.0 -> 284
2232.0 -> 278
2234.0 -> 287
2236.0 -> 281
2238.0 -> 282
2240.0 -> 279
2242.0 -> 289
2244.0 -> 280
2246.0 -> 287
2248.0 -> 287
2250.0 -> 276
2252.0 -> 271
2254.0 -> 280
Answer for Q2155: 274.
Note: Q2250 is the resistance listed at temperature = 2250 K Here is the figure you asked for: 276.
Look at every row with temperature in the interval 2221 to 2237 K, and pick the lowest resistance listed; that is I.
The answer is 267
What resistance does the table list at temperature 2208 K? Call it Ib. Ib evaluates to 270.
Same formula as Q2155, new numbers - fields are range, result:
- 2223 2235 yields 292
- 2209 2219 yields 280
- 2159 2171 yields 270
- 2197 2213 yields 273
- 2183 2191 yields 249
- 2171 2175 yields 257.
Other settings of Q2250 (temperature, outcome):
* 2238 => 282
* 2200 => 263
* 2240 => 279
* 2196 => 269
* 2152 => 264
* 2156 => 265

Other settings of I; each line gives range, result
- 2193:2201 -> 262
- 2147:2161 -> 263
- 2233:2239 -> 281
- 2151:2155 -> 264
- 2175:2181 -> 230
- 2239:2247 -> 279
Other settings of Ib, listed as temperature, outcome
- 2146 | 272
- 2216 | 266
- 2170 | 269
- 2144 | 273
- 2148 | 281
